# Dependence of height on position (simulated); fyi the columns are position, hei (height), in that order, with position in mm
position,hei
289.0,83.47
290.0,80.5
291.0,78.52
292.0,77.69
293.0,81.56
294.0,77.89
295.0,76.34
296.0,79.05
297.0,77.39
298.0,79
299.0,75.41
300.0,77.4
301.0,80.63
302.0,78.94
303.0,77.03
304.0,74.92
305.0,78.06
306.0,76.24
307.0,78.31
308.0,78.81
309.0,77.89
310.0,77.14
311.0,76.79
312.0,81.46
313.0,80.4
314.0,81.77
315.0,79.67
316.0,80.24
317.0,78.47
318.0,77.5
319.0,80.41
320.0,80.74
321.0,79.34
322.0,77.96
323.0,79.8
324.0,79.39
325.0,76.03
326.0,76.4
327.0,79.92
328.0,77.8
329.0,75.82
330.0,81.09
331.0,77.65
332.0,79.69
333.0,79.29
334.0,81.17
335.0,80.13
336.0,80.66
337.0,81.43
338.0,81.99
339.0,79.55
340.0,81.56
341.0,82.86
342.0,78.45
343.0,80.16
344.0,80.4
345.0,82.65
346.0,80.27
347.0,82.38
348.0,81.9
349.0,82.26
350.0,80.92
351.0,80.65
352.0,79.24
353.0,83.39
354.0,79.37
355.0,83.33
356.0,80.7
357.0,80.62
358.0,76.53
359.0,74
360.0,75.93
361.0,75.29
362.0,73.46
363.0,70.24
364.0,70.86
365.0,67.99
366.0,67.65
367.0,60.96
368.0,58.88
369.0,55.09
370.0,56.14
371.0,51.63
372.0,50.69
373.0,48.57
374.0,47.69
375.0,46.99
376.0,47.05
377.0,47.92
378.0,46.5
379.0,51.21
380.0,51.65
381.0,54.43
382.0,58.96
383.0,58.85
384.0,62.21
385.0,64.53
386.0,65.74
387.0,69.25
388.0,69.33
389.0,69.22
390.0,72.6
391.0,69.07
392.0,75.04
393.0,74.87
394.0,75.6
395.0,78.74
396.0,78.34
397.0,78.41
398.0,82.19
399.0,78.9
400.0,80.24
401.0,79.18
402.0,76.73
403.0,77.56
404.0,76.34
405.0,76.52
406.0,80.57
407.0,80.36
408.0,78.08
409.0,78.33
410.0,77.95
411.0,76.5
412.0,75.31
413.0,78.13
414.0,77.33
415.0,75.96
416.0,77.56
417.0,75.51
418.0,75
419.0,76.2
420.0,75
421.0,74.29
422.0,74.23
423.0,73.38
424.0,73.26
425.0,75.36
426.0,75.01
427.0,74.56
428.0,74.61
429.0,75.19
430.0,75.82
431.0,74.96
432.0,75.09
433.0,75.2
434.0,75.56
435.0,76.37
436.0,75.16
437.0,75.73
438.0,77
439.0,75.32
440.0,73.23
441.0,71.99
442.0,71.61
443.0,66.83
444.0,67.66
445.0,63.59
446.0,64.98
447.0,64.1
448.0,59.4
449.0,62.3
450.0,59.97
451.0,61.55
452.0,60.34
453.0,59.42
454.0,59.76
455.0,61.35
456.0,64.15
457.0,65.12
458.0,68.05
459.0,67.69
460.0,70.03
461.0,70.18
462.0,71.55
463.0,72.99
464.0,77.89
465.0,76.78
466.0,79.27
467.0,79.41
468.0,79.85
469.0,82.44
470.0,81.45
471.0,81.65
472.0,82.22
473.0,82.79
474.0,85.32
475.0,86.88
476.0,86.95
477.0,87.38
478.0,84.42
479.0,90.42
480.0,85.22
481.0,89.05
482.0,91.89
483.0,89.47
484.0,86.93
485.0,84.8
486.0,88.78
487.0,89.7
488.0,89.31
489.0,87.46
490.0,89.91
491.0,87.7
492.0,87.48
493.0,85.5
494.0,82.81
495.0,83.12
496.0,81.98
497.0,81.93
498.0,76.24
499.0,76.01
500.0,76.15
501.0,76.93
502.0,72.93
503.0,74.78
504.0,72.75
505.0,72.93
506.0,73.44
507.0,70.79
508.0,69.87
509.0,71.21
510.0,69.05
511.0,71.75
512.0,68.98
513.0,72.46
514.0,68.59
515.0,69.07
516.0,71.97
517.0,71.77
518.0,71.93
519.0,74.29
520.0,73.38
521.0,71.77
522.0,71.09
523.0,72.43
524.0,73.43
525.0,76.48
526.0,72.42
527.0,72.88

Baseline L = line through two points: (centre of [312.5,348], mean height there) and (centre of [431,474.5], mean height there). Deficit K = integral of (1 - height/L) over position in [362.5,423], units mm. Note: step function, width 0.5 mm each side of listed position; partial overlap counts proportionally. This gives 5.56 mm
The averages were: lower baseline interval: 79.8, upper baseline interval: 71.5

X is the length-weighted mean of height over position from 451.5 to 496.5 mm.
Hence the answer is 79.9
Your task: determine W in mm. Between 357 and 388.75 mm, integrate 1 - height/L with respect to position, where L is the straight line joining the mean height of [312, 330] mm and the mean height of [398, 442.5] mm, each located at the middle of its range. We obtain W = 6.8 mm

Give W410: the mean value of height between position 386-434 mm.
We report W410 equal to 75.8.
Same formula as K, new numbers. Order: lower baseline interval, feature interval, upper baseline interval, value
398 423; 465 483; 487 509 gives -1.26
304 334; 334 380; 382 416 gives 3.69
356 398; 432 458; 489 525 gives 0.95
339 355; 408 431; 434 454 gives -1.49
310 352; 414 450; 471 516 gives 3.46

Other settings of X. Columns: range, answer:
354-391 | 63.2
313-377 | 74.5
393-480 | 74.8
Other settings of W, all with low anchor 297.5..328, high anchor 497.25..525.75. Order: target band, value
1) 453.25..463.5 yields 1.01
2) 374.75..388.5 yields 3.51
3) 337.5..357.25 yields -0.93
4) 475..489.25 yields -2.79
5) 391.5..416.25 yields -0.64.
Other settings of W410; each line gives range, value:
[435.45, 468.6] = 69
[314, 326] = 79.1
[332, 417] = 72.2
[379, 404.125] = 70.6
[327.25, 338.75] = 79.7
